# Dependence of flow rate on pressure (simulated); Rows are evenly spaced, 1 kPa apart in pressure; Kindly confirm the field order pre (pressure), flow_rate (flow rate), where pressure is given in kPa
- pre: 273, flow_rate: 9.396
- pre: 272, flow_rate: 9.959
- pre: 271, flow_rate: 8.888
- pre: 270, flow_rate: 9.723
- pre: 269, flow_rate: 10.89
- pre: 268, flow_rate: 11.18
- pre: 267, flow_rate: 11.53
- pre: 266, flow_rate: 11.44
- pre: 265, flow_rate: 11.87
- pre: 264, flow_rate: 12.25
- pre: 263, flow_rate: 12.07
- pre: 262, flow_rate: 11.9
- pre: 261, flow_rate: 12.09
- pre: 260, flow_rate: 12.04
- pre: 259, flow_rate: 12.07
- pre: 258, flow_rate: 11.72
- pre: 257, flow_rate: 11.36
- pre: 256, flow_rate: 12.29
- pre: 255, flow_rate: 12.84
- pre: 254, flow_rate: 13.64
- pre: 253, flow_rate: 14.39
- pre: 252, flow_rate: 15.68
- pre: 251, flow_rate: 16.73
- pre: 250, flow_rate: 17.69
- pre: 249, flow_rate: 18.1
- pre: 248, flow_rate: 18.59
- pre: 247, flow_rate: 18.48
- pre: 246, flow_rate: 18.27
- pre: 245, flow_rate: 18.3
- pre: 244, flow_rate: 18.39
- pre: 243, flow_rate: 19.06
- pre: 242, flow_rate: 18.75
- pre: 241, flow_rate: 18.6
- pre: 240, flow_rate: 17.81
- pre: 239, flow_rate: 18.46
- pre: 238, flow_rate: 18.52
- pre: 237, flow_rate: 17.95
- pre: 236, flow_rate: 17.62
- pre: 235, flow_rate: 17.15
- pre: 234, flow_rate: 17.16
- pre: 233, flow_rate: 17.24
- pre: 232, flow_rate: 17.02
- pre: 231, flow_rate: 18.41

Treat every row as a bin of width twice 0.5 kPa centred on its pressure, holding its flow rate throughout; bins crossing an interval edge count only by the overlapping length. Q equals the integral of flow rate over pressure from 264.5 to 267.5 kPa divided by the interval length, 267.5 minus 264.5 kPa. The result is 11.6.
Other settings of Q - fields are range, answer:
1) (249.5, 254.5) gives 15.6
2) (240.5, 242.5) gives 18.7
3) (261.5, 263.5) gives 12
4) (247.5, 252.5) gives 17.4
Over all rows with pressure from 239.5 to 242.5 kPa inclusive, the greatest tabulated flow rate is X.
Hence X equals 18.75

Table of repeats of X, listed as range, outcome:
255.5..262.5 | 12.29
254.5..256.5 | 12.84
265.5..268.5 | 11.53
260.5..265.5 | 12.25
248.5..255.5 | 18.1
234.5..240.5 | 18.52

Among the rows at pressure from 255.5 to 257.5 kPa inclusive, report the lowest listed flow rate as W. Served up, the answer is 11.36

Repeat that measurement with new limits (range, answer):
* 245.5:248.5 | 18.27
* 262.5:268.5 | 11.18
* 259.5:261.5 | 12.04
